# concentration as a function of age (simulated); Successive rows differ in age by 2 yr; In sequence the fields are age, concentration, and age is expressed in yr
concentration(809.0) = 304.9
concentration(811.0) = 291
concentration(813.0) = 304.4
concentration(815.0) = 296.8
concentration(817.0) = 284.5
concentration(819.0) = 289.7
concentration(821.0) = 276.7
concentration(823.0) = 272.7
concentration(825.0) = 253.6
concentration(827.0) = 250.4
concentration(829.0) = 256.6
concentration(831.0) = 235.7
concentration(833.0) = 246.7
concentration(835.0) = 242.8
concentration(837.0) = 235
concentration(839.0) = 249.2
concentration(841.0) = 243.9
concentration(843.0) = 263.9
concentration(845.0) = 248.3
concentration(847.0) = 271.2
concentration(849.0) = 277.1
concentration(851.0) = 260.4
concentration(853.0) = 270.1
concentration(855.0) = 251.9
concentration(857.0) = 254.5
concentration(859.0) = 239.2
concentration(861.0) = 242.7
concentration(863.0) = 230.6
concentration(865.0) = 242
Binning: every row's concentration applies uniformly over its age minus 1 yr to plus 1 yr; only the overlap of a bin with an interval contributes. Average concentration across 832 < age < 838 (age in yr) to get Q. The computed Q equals 242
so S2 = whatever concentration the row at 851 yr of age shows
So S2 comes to 260.4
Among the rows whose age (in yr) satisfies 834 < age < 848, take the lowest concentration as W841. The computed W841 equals 235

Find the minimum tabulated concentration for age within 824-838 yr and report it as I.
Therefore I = 235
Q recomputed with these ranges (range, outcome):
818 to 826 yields 273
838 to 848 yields 255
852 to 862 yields 252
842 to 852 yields 264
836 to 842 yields 243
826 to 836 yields 246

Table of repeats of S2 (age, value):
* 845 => 248.3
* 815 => 296.8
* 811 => 291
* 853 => 270.1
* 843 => 263.9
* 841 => 243.9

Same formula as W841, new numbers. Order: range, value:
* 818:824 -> 272.7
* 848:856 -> 251.9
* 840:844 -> 243.9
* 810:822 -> 276.7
